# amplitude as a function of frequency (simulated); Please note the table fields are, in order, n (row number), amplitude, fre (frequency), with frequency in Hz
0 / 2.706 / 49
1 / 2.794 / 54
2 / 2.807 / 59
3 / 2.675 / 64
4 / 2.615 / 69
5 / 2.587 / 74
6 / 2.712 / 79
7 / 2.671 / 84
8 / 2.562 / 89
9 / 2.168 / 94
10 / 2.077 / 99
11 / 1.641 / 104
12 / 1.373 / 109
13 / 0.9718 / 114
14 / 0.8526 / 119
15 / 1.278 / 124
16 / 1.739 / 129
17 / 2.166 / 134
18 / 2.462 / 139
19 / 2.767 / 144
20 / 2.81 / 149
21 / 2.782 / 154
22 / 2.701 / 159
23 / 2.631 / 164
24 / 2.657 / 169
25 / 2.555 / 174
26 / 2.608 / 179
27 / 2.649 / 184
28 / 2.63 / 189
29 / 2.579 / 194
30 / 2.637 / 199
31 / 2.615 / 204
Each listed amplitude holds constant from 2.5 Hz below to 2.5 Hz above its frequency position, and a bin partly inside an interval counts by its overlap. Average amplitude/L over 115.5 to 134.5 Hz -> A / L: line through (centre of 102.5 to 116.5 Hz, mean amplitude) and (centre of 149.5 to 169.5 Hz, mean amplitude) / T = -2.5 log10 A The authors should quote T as 0.25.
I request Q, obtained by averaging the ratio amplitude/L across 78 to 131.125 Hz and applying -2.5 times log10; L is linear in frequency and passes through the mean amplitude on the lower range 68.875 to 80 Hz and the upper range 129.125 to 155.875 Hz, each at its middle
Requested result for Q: 0.396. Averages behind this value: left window 2.63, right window 2.52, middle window 1.8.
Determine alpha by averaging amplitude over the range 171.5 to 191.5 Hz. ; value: 2.61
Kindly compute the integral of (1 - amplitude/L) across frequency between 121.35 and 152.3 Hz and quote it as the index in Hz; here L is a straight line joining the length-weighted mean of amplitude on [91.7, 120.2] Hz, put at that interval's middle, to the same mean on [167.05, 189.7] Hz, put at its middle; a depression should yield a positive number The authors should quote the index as -2.9 Hz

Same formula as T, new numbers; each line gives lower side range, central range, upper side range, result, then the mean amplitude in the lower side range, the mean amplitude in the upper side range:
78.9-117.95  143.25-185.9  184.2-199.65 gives -0.11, 1.94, 2.62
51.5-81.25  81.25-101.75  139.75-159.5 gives 0.15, 2.7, 2.74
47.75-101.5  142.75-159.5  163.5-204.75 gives -0.07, 2.58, 2.62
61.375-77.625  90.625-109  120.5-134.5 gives 0.11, 2.63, 1.6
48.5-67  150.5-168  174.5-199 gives -0.03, 2.75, 2.61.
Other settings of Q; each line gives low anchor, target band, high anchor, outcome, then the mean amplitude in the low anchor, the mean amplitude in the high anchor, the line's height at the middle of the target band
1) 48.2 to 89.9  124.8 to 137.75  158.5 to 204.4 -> 0.354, 2.68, 2.62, 2.65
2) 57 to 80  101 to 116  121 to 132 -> 0.350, 2.67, 1.51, 1.87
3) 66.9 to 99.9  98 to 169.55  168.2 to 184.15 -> 0.247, 2.5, 2.61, 2.56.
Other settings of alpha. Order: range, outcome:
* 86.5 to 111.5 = 1.96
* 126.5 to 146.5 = 2.28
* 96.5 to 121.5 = 1.38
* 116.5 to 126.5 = 1.07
